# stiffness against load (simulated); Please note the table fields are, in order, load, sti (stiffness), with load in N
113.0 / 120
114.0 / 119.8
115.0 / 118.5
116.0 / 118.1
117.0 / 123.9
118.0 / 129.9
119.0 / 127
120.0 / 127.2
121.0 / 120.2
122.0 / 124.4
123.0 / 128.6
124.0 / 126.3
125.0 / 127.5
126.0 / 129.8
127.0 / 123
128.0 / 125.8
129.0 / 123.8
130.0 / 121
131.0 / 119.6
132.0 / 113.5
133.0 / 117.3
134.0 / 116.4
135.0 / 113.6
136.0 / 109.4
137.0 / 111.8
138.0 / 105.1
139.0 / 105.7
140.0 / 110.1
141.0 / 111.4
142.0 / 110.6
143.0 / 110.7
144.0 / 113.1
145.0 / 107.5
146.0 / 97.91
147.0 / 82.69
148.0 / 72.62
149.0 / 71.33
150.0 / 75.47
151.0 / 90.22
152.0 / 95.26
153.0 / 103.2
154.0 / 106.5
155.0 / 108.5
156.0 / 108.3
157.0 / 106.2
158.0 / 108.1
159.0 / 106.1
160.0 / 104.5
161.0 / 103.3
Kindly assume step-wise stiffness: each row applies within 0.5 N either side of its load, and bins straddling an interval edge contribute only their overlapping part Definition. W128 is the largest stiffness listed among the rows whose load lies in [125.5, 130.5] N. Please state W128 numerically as 129.8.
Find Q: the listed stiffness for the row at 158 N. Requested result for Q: 108.1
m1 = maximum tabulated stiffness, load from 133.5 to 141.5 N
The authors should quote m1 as 116.4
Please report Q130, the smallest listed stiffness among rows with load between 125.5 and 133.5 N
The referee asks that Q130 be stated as 113.5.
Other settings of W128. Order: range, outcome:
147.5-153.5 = 103.2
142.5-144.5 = 113.1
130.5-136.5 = 119.6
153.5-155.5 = 108.5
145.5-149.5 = 97.91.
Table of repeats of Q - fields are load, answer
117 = 123.9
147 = 82.69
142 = 110.6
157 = 106.2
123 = 128.6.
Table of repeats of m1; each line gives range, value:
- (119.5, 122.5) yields 127.2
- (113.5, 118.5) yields 129.9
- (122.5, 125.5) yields 128.6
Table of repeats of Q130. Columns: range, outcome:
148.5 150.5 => 71.33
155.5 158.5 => 106.2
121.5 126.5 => 124.4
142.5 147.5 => 82.69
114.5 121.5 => 118.1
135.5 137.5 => 109.4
